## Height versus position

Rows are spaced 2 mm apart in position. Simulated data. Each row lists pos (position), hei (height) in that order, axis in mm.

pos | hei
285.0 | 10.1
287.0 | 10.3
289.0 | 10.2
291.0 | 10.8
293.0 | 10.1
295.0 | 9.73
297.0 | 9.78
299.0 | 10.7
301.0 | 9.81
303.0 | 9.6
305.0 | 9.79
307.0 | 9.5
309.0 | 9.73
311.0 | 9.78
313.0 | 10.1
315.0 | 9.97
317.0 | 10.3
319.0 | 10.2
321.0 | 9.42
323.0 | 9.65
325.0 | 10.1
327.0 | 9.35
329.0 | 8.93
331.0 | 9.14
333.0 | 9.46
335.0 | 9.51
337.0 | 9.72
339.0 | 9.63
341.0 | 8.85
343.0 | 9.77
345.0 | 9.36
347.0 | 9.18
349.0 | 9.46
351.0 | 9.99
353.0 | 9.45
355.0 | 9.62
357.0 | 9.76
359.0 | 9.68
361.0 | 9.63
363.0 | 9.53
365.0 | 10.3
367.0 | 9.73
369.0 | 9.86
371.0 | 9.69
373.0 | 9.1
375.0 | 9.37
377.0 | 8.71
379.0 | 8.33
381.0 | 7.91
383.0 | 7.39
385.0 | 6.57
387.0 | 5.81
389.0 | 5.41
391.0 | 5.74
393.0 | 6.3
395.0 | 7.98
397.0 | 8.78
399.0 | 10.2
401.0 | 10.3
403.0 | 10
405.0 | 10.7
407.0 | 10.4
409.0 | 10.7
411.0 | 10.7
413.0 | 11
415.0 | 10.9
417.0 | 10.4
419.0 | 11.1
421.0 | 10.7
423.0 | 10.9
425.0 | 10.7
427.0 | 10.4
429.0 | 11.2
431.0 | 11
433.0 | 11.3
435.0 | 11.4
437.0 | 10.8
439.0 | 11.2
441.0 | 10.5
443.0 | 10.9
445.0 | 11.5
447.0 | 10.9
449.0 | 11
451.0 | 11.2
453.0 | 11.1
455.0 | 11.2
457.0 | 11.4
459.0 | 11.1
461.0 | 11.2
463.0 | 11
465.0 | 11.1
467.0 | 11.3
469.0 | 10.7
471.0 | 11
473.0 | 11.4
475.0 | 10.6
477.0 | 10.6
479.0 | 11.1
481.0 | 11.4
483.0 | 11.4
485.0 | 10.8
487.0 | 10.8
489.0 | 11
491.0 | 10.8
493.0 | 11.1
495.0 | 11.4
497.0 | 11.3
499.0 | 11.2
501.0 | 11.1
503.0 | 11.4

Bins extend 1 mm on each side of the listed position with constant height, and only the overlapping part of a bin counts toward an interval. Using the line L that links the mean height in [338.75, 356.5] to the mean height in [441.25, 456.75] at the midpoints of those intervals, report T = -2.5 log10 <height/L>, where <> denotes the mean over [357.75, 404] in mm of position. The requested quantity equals 0.17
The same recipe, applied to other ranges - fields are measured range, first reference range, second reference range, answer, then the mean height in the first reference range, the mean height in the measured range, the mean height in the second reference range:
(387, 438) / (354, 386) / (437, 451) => 0.037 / 9.07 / 9.88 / 11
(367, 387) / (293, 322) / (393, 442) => 0.207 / 9.89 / 8.47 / 10.5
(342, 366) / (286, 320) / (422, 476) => 0.080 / 10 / 9.64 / 11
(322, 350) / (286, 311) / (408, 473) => 0.091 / 9.99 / 9.44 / 11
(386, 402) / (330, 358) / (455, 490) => 0.315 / 9.49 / 7.56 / 11.1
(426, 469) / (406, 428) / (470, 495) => -0.021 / 10.7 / 11.1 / 11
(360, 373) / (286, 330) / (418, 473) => 0.070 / 9.9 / 9.74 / 11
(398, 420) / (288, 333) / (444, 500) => 0.002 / 9.84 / 10.6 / 11.1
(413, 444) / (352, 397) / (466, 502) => -0.122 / 8.46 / 10.9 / 11.1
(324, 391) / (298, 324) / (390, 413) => 0.072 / 9.89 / 8.99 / 9.33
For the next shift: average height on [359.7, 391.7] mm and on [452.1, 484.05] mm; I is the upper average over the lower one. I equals 1.33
